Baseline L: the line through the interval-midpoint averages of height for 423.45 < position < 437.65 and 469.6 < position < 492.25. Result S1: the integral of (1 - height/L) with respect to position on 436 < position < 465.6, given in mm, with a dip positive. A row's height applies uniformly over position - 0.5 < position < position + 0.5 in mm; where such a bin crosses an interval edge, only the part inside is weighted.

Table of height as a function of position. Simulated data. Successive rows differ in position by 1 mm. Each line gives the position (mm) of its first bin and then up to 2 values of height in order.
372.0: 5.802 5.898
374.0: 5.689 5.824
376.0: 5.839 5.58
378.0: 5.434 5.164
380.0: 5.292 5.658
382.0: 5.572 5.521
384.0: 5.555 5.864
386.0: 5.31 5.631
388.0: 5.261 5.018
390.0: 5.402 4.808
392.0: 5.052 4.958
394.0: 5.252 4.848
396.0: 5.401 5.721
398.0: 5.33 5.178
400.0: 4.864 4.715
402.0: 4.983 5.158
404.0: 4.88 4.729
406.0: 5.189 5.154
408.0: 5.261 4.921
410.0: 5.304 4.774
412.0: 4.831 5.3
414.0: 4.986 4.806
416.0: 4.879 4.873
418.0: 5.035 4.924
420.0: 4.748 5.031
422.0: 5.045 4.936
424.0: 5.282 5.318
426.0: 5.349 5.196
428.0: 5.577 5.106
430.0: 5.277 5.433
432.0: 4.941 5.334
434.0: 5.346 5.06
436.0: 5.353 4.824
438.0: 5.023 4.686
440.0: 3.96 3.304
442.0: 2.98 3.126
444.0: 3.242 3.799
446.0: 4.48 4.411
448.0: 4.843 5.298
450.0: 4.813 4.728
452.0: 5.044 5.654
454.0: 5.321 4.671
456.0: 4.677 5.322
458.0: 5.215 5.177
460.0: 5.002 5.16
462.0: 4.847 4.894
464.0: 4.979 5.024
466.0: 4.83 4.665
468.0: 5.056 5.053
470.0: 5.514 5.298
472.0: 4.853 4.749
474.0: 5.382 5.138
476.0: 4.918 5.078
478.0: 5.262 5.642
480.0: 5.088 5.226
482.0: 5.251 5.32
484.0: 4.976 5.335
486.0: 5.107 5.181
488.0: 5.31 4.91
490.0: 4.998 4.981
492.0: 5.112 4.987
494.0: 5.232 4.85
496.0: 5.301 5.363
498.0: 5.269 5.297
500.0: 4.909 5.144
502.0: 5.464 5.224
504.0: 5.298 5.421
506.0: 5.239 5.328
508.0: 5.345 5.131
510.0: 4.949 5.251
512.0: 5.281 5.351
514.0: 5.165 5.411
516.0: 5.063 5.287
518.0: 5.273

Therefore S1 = 3.2 mm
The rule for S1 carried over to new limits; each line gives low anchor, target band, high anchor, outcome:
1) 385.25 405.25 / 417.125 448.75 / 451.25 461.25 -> 2.33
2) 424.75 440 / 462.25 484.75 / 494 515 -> 0.42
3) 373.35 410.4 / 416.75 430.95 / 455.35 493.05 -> 0.20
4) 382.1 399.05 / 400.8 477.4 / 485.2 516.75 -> 5.06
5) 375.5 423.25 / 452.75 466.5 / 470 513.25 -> 0.35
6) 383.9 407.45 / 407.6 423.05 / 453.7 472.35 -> 0.46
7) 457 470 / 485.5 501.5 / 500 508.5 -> 0.29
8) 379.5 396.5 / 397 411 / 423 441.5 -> 0.39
